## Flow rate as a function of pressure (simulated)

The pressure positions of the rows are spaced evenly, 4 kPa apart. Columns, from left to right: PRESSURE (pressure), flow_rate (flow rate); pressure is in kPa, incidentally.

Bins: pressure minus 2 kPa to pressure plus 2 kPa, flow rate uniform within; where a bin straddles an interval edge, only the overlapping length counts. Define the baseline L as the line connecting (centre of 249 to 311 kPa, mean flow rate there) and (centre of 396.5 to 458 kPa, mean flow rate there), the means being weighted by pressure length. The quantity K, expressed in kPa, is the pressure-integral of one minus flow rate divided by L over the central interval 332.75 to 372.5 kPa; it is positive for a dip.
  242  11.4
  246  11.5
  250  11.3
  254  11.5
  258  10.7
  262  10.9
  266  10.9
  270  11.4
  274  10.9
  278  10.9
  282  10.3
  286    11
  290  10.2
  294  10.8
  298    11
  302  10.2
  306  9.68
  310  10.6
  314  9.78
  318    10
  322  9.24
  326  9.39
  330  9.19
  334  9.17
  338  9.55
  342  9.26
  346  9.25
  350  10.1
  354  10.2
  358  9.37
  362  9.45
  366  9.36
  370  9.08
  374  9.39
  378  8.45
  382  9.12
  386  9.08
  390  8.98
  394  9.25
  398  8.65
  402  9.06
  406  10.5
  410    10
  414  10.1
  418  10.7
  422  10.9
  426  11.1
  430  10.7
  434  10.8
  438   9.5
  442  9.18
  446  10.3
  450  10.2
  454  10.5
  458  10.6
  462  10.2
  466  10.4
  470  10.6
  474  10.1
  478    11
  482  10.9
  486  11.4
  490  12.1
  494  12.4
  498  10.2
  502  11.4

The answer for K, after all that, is 3.7 kPa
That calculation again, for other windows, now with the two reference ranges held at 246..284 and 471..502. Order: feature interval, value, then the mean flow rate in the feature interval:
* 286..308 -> 1.2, 10.4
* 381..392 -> 2.0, 9.05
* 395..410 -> 2.2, 9.47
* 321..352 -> 4.6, 9.4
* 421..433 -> 0.2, 10.9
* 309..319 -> 0.9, 10.1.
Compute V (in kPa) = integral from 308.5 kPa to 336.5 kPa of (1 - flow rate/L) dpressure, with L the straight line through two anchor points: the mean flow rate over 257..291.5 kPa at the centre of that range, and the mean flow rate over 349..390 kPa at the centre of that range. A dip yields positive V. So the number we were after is 1.27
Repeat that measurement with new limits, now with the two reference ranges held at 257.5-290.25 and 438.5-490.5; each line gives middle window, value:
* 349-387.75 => 4.82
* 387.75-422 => 2.84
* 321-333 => 1.65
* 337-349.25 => 1.49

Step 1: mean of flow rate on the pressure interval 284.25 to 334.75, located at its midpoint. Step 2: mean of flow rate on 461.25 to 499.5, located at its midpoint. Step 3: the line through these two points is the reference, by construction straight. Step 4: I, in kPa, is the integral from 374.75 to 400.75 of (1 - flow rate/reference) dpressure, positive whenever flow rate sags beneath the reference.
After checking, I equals 3.8 kPa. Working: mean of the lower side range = 10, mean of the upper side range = 11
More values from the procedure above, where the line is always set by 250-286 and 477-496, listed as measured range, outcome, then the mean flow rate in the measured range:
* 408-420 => 1.18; 10.3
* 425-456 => 3.24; 10.3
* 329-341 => 1.98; 9.31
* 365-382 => 3.33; 9.06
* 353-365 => 1.73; 9.6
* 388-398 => 2.03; 9.02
